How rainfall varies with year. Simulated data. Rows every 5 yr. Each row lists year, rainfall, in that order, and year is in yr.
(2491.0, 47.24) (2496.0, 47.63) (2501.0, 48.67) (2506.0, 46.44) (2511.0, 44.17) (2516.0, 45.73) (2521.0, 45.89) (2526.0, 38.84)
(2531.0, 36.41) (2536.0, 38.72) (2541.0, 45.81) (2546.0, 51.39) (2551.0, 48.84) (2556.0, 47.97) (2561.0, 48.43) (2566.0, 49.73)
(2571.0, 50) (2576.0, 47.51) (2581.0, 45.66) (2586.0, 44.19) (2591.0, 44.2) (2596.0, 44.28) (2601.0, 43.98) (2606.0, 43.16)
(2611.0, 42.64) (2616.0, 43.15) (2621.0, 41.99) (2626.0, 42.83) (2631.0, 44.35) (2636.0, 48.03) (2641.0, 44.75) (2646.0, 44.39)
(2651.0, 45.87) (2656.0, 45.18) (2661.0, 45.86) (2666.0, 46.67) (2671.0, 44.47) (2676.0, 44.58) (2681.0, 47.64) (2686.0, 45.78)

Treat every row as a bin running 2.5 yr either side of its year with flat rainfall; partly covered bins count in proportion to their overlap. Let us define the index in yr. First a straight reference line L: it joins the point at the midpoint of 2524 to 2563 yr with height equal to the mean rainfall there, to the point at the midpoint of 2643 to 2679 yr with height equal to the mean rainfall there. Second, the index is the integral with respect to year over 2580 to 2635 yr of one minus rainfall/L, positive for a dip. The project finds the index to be 1.5 yr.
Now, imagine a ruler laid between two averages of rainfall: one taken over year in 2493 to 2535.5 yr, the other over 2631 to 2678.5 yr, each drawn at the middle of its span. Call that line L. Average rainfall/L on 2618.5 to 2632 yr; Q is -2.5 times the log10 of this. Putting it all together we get 0.06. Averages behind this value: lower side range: 44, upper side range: 45.5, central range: 42.9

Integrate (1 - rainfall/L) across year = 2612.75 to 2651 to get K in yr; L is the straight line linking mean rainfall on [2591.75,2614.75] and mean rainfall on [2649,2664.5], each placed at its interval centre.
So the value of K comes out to 0.4 yr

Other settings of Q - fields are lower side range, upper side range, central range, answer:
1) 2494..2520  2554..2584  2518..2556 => 0.08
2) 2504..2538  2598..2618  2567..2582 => -0.13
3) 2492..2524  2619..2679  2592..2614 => 0.05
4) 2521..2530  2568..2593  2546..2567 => -0.12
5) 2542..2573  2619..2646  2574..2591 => 0.05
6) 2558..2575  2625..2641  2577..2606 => 0.08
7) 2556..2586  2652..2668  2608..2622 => 0.10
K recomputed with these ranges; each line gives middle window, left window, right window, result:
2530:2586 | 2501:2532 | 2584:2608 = -3.5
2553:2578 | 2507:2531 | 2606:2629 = -3.4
